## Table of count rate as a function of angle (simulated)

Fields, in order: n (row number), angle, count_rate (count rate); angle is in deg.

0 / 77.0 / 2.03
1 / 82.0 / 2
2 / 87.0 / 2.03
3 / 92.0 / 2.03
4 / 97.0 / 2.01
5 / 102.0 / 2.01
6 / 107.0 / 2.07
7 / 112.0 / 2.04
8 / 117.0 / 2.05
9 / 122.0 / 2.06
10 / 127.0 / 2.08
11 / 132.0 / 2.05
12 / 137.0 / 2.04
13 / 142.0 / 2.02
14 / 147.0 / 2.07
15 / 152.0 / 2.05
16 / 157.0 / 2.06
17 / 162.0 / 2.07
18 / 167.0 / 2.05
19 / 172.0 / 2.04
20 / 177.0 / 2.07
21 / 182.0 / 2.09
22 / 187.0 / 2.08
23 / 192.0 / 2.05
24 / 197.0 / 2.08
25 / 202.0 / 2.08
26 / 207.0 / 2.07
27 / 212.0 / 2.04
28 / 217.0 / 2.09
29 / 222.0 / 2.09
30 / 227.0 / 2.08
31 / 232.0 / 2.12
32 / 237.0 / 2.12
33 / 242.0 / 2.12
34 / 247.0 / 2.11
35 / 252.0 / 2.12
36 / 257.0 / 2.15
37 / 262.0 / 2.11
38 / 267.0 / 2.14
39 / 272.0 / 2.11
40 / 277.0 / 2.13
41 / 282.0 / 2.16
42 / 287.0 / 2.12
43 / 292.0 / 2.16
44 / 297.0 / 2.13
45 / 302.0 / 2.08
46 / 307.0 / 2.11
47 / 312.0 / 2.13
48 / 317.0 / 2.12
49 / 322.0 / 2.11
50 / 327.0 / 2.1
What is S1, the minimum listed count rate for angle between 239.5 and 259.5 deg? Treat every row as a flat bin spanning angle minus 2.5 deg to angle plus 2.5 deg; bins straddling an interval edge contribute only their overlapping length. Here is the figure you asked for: 2.11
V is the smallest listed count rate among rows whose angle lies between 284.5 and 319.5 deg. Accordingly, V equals 2.08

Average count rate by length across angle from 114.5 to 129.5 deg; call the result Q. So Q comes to 2.06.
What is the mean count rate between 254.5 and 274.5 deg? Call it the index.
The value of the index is 2.13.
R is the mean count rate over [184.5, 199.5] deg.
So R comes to 2.07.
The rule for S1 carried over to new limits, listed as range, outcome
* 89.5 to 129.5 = 2.01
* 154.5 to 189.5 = 2.04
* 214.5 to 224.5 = 2.09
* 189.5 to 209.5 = 2.05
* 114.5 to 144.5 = 2.02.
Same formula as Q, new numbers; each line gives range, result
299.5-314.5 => 2.11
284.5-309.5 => 2.12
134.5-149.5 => 2.04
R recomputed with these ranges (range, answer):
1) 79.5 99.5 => 2.02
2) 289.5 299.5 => 2.15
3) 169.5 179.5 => 2.05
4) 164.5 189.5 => 2.07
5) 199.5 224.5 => 2.07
